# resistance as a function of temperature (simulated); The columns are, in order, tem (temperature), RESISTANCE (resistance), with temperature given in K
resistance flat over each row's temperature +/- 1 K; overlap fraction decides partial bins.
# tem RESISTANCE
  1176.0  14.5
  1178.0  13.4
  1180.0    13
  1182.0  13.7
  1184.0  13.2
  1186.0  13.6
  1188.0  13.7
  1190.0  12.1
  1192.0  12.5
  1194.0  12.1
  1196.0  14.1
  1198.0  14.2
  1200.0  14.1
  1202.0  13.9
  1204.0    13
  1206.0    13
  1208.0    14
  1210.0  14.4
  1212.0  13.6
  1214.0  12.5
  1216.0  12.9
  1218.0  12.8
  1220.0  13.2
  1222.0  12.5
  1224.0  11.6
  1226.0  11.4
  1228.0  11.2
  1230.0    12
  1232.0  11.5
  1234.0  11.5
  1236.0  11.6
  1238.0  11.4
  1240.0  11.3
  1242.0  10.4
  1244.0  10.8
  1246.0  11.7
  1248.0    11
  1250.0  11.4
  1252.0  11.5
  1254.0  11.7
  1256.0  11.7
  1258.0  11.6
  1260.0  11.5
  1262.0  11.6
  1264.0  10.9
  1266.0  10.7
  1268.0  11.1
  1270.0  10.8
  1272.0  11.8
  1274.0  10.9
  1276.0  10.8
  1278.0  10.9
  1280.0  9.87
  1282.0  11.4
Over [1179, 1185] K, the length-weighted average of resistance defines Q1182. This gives 13.3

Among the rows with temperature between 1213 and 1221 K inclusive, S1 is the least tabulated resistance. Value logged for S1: 12.5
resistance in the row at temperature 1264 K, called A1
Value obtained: 10.9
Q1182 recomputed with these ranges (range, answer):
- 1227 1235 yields 11.6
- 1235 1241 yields 11.4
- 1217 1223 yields 12.8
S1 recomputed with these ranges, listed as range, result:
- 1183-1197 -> 12.1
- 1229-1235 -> 11.5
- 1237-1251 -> 10.4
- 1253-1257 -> 11.7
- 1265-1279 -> 10.7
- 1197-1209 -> 13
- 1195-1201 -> 14.1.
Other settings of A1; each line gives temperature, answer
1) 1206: 13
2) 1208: 14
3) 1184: 13.2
